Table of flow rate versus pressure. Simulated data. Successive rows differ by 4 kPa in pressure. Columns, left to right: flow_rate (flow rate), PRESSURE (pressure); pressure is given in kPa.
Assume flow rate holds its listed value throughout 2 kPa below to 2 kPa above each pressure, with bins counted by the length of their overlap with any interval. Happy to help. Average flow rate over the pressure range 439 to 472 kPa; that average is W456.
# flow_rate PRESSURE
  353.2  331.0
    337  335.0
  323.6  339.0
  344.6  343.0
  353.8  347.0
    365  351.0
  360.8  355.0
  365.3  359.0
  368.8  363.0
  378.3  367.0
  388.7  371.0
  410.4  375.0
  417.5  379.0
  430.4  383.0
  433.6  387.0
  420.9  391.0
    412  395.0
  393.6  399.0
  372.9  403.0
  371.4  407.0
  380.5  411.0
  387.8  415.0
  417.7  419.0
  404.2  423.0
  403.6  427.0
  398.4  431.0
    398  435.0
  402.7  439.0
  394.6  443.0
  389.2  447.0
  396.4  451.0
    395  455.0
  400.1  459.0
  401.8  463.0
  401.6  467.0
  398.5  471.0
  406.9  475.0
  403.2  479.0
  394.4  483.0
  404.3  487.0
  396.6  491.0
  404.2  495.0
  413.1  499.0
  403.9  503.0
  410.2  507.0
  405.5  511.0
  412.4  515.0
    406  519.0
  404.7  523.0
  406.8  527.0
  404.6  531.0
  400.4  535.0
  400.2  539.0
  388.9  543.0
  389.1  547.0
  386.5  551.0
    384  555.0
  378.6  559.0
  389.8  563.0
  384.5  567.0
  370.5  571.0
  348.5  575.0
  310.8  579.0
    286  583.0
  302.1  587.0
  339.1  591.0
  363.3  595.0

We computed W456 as 397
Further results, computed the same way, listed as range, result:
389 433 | 397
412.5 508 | 401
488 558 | 401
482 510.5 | 404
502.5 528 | 407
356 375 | 378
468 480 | 403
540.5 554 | 388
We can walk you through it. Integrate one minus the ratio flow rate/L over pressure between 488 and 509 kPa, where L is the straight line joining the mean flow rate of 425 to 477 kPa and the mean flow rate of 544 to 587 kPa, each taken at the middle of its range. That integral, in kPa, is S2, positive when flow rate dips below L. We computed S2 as -1.23 kPa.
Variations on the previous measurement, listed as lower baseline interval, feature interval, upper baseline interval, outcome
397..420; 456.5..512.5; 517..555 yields -1.4 kPa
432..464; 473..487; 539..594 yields -0.5 kPa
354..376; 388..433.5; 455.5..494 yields -1.2 kPa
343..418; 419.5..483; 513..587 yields -2.5 kPa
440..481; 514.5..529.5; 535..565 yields -0.6 kPa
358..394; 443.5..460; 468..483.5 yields 0.3 kPa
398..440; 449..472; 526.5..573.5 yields -0.4 kPa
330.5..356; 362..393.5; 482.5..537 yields -4.2 kPa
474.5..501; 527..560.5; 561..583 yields -2.0 kPa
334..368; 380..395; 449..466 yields -2.2 kPa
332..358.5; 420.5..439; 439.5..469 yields -0.7 kPa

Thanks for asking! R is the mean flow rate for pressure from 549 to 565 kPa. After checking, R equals 385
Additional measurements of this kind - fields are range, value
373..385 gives 419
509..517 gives 409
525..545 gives 400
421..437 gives 401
